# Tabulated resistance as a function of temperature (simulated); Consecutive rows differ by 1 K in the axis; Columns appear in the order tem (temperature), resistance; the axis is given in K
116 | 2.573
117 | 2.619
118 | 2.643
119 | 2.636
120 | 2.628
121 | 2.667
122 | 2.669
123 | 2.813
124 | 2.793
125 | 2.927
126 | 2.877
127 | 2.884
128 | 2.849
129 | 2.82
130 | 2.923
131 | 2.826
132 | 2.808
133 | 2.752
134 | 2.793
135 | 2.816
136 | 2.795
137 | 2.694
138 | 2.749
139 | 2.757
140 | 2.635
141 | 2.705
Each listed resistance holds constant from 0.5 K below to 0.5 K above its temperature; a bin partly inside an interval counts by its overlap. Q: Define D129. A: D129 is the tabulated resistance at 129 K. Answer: 2.82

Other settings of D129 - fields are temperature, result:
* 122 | 2.669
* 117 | 2.619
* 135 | 2.816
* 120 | 2.628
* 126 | 2.877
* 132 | 2.808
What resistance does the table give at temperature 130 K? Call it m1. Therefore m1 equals 2.923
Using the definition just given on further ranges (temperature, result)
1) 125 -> 2.927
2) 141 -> 2.705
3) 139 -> 2.757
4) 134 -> 2.793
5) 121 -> 2.667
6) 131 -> 2.826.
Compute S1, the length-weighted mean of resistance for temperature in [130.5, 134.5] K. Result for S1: 2.79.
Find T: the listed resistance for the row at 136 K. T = 2.795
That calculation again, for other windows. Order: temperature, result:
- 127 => 2.884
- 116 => 2.573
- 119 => 2.636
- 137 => 2.694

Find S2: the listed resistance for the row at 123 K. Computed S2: 2.813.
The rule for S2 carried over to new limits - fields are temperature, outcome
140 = 2.635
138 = 2.749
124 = 2.793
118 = 2.643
